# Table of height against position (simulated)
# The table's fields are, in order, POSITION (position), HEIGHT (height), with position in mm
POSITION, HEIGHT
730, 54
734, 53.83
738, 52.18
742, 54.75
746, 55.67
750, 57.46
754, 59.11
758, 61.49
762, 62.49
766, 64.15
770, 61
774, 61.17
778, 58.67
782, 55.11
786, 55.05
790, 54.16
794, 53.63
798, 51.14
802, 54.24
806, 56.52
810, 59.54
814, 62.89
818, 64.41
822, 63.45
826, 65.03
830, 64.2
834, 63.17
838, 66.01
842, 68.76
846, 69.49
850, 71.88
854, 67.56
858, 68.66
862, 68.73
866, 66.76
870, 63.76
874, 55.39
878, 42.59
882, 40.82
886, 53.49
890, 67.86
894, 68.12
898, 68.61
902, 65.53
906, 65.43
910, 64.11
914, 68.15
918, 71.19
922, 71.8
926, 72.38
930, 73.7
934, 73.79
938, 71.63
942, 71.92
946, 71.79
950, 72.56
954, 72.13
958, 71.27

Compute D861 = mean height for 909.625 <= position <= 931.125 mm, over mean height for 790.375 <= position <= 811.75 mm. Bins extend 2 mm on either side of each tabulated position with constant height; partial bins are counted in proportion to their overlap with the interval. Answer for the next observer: 1.29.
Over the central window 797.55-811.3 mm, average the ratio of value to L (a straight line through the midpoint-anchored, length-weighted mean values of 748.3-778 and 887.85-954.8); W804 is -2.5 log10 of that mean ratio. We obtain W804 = 0.14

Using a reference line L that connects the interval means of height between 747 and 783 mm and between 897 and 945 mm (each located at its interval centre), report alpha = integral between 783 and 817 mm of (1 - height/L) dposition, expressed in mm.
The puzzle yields 3.4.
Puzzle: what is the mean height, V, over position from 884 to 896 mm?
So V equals 63.2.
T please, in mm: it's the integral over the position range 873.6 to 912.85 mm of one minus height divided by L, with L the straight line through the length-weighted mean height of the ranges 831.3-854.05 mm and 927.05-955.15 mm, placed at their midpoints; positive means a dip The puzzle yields 6.0 mm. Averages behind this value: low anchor 67.7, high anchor 72.5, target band 59.5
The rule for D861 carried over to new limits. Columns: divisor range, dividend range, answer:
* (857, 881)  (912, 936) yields 1.20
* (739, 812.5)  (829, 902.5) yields 1.10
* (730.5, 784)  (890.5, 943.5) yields 1.20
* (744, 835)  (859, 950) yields 1.11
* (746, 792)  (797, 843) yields 1.05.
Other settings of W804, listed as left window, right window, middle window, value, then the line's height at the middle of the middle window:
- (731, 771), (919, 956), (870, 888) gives 0.34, 67.9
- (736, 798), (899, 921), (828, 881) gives -0.01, 63.4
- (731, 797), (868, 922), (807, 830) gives -0.07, 59.1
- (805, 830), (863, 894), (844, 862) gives -0.17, 59.3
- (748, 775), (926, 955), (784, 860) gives 0.05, 64.9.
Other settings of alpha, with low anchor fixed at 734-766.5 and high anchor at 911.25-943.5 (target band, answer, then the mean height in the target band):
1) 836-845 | -0.4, 67.6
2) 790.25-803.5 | 1.8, 53.1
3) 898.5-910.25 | 0.7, 65.6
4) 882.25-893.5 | 1.6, 58.6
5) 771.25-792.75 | 1.2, 56.9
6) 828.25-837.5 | 0.0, 64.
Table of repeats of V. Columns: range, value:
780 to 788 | 55.1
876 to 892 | 51.2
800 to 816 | 58.3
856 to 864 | 68.7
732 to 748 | 54.1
